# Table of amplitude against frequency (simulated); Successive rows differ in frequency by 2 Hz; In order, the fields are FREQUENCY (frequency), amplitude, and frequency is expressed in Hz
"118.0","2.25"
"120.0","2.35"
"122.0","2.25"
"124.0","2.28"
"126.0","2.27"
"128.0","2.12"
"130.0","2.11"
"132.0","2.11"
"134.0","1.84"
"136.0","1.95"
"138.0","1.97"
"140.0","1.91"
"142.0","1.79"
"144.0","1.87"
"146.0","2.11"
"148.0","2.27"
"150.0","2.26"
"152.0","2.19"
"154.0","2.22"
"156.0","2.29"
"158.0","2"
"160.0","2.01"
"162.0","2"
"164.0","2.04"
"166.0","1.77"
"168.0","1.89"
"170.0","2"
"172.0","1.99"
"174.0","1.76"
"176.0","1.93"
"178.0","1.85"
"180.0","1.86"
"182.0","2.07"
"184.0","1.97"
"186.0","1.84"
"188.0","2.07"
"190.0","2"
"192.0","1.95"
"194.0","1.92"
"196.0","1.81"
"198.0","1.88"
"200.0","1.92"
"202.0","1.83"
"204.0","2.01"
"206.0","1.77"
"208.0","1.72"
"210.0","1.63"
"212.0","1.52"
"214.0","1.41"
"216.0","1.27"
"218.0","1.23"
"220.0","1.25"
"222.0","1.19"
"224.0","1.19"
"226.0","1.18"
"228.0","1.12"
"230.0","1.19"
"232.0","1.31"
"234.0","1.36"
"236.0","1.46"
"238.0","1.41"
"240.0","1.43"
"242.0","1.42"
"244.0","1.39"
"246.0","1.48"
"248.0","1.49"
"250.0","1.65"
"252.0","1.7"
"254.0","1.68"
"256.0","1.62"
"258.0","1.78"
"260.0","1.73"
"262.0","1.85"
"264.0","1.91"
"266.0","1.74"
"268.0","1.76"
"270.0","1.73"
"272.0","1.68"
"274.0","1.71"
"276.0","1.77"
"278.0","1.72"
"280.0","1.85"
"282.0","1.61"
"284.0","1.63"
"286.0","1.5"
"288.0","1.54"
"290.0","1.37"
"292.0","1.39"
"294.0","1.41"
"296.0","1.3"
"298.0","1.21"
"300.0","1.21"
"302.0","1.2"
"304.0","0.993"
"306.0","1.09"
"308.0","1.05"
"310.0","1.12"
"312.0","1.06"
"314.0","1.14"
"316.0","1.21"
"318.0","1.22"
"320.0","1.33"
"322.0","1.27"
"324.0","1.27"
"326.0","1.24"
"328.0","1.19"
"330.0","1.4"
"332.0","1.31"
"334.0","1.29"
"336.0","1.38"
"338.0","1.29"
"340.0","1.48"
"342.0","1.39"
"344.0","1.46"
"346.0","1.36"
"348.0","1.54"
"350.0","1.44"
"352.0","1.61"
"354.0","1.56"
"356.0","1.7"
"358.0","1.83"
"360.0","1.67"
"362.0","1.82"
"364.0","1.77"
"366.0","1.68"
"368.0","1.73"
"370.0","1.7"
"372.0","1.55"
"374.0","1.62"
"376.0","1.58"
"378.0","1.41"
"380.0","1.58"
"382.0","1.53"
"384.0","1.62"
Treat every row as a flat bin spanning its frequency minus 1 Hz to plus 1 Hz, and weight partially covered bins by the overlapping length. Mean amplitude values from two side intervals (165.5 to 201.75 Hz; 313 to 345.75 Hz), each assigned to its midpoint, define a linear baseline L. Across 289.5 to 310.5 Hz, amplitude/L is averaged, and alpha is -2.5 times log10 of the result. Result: 0.18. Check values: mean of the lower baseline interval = 1.92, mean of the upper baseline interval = 1.31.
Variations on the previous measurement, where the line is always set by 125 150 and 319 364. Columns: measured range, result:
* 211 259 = 0.24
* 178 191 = -0.03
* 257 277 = -0.06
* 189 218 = 0.07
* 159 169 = 0.01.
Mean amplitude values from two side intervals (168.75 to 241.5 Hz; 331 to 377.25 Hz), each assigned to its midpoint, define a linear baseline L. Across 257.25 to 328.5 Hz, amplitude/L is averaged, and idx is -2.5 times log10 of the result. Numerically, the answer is 0.11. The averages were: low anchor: 1.65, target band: 1.44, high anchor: 1.55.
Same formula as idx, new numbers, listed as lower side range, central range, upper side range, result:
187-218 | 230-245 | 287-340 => 0.16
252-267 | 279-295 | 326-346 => 0.05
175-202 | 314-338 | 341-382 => 0.29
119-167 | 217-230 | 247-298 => 0.45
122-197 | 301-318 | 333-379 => 0.44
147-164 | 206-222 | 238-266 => 0.26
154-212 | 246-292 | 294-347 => -0.12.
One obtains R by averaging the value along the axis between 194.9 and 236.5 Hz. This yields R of 1.49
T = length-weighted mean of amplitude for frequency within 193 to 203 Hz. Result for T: 1.87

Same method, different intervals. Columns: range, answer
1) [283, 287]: 1.56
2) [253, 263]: 1.73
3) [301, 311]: 1.09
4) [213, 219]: 1.3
